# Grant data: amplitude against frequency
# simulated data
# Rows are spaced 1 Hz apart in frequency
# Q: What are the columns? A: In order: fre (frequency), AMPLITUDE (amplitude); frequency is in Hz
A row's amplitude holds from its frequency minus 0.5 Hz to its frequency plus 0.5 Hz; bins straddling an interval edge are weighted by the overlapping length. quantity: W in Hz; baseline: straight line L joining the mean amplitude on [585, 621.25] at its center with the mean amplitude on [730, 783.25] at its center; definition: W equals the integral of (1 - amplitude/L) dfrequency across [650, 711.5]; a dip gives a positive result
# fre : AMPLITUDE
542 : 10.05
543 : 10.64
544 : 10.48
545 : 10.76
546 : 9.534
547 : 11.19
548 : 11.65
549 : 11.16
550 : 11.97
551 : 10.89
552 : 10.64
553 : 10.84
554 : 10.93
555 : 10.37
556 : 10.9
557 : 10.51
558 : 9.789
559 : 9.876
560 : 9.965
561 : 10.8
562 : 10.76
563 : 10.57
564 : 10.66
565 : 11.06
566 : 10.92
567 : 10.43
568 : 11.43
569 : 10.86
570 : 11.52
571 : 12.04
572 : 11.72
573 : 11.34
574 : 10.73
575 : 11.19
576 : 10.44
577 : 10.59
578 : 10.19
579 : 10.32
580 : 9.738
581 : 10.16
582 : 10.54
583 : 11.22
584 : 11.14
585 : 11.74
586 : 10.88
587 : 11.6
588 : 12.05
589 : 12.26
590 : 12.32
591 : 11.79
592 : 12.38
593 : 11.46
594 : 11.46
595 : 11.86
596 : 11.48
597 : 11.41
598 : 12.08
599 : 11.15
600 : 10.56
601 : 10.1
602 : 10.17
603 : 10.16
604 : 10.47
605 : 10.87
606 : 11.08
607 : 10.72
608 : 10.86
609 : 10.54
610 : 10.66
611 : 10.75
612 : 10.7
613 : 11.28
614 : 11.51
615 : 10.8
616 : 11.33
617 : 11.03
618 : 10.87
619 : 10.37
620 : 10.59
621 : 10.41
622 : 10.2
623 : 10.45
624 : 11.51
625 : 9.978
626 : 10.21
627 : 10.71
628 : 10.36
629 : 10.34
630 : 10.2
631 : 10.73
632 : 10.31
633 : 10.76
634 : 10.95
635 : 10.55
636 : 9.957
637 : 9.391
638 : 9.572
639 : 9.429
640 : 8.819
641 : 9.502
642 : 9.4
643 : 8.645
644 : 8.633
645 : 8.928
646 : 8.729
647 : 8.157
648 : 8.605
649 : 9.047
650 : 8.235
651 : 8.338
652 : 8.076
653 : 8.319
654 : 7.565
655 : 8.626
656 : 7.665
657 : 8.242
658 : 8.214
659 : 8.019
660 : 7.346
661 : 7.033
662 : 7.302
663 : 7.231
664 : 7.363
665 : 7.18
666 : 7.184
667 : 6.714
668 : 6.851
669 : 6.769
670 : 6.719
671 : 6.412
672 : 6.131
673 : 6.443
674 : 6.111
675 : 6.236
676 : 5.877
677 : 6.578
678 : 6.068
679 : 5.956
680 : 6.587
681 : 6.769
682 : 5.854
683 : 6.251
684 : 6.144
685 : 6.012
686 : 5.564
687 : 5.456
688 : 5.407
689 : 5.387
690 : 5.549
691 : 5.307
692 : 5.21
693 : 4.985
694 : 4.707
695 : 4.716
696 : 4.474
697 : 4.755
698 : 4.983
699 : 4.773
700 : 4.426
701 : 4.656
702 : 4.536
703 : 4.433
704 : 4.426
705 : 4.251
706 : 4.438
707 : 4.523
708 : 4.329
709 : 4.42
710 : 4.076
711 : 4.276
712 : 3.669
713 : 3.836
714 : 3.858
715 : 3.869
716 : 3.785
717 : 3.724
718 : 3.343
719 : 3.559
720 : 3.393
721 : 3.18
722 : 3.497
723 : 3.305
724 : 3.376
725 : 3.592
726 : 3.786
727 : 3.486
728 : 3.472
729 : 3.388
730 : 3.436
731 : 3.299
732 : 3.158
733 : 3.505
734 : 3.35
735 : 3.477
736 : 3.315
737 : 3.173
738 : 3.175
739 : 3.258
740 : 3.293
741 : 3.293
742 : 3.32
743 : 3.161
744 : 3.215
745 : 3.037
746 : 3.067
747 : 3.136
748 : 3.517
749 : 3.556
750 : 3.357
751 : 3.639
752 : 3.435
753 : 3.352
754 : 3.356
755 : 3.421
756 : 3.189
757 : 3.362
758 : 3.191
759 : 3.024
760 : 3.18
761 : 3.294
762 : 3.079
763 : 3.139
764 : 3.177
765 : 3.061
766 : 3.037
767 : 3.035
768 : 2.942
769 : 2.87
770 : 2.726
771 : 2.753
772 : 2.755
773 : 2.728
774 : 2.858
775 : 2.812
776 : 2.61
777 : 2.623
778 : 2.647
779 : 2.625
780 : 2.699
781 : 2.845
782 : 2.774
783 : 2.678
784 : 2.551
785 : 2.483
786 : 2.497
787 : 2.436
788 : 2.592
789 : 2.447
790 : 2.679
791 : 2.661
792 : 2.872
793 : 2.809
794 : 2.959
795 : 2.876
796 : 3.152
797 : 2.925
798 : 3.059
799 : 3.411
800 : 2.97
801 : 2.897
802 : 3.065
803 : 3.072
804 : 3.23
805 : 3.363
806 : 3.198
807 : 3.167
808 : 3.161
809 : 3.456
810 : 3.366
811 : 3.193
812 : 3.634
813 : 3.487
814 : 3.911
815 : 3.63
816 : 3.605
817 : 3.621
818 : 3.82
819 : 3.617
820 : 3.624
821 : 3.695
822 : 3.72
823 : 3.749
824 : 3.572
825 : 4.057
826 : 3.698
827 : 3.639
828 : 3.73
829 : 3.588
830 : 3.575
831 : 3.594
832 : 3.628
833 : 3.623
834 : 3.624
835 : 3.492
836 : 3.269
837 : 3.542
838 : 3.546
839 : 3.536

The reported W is 9.38 Hz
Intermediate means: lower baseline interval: 11.1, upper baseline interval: 3.11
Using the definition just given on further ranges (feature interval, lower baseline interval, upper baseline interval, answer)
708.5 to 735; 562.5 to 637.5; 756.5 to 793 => 8.41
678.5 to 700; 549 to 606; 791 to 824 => 5.42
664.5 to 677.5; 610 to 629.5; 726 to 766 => 1.93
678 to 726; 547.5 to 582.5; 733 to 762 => 5.26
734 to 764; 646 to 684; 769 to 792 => 4.64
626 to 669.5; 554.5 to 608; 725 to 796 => -3.43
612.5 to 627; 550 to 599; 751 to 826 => -2.13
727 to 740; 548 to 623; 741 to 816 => 4.13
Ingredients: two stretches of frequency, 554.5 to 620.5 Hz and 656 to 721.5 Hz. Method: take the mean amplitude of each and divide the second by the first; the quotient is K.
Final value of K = 0.50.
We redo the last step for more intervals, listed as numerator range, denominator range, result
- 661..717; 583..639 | 0.50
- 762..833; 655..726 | 0.58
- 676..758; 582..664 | 0.41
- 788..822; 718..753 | 0.96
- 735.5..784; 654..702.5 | 0.50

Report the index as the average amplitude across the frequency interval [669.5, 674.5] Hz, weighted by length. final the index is 6.36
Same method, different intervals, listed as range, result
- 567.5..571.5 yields 11.5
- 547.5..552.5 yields 11.3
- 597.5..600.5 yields 11.3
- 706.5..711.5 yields 4.32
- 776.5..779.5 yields 2.63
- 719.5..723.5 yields 3.34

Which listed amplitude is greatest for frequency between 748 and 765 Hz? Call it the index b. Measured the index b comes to 3.639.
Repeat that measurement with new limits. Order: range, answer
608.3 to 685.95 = 11.51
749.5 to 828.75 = 4.057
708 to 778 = 4.42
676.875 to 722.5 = 6.769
